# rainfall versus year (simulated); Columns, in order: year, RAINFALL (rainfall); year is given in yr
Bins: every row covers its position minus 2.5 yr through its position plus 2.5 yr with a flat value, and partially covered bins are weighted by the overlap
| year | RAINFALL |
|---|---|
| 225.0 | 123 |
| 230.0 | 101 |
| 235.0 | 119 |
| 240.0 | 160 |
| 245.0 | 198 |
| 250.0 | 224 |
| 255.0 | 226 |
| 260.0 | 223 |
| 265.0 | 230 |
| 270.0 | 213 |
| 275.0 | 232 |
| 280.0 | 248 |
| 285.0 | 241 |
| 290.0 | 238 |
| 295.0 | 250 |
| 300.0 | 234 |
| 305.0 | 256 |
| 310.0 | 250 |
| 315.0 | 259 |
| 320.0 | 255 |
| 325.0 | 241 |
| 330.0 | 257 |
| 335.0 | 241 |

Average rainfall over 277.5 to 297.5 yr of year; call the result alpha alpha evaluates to 244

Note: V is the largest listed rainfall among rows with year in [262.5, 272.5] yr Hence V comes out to 230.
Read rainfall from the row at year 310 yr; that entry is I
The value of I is 250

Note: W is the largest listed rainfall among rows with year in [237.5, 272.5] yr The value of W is 230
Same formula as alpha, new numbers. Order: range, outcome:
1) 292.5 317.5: 250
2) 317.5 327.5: 248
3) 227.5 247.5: 144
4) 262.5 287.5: 233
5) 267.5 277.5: 222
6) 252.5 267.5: 226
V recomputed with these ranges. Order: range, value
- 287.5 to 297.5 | 250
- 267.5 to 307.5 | 256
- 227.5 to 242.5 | 160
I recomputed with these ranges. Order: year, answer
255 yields 226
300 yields 234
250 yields 224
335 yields 241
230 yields 101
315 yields 259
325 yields 241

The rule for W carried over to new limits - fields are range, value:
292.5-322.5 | 259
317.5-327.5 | 255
